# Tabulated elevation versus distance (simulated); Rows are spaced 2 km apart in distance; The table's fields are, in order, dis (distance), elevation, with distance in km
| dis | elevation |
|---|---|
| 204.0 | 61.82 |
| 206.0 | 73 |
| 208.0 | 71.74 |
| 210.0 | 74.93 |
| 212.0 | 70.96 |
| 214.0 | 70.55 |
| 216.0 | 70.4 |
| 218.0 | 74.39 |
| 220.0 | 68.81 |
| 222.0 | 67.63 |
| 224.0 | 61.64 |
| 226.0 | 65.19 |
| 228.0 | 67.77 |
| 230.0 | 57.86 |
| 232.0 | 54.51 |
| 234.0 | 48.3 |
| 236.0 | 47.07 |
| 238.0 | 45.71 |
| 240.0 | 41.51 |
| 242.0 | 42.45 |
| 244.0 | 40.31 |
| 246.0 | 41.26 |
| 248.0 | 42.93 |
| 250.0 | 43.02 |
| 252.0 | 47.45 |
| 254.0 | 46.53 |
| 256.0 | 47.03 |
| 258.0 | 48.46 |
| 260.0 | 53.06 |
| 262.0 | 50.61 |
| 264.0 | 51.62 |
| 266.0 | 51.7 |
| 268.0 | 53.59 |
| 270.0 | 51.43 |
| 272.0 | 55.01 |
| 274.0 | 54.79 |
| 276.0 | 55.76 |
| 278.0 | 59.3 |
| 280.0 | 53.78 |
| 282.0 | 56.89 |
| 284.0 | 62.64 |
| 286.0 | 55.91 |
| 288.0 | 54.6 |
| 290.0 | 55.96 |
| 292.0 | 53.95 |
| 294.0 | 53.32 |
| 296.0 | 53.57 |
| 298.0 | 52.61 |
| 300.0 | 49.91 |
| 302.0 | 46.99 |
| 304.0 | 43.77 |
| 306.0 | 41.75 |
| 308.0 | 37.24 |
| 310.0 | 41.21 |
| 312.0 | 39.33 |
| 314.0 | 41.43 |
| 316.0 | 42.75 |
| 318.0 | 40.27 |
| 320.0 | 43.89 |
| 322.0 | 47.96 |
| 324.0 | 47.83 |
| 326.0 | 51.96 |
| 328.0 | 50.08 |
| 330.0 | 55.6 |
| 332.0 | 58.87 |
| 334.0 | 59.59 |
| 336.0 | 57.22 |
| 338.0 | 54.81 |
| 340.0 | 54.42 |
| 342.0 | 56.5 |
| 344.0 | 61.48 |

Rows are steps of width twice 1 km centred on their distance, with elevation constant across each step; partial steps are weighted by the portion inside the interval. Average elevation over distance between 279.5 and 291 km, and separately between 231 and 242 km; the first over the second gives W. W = 1.2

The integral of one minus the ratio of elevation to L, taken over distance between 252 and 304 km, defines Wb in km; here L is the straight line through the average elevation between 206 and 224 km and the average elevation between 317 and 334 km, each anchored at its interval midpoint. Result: 5.3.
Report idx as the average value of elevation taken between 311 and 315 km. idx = 40.4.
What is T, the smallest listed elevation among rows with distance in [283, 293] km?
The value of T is 53.95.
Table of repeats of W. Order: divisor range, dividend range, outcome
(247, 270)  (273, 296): 1.15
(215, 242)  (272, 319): 0.85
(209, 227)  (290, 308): 0.71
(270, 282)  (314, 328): 0.83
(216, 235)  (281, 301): 0.87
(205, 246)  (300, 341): 0.79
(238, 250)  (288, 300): 1.27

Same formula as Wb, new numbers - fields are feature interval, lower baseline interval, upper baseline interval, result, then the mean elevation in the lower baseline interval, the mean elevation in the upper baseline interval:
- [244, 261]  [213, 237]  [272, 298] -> 3.9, 62.8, 55.7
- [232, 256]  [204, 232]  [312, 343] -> 7.2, 68.1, 50.5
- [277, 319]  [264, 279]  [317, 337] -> 2.8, 54.3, 51.3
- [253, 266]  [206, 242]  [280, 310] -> 1.6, 62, 51.1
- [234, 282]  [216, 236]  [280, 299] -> 7.9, 62.5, 55.4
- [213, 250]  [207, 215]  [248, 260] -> 3.0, 72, 46.7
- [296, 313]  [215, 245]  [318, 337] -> 2.7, 56.9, 51.9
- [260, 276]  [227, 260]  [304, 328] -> -2.3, 47.8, 43.5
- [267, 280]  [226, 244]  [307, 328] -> -2.0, 50.9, 43.7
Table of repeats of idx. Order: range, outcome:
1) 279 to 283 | 55.3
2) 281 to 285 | 59.8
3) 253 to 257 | 46.8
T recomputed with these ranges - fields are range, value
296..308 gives 37.24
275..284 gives 53.78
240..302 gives 40.31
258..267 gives 48.46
